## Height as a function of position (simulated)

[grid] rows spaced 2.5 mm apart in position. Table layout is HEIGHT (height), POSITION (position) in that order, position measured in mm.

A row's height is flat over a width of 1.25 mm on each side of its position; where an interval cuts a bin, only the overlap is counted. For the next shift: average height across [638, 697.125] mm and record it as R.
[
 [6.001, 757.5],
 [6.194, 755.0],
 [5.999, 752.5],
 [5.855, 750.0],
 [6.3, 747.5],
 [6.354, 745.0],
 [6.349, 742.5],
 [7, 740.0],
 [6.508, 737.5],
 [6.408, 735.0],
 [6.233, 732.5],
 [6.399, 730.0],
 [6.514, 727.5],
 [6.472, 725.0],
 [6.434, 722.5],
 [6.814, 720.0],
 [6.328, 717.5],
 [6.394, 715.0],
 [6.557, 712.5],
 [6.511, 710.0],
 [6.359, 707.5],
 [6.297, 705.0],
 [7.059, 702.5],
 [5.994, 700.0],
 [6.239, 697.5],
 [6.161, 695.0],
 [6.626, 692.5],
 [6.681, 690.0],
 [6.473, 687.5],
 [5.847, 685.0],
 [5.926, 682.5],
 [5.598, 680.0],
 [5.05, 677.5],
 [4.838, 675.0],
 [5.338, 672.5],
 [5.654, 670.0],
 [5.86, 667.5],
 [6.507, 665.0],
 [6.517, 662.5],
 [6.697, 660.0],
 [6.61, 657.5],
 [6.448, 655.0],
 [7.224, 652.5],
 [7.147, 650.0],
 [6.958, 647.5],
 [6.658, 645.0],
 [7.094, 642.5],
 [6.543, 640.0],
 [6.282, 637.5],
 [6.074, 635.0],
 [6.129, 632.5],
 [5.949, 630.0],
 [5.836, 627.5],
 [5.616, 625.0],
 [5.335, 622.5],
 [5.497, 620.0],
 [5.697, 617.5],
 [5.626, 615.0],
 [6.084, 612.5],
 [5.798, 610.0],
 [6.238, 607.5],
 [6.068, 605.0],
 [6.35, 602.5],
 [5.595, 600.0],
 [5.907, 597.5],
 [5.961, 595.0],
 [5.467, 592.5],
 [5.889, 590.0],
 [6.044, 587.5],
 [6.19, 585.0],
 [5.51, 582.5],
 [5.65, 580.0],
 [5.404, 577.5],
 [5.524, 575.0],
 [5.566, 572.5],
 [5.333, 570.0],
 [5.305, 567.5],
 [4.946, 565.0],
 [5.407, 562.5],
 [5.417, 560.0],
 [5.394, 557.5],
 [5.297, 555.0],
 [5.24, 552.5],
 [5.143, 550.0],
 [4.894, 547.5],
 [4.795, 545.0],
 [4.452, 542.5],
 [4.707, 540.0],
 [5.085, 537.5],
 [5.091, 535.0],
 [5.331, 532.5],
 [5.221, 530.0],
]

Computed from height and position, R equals 6.28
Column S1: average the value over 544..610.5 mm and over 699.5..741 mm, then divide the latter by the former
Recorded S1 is 1.2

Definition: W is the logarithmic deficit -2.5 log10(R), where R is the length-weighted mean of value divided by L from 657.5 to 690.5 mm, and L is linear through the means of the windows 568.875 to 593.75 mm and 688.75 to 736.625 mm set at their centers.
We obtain 0.05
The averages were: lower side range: 5.66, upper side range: 6.45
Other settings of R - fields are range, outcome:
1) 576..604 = 5.81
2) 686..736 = 6.44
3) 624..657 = 6.47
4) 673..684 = 5.36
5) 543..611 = 5.55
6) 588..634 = 5.84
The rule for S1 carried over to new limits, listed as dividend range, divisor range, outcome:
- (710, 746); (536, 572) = 1.27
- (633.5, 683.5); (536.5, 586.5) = 1.19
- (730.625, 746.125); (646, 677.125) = 1.03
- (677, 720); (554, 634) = 1.10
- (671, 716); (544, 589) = 1.13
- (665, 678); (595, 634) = 0.94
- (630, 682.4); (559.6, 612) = 1.10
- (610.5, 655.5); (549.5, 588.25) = 1.14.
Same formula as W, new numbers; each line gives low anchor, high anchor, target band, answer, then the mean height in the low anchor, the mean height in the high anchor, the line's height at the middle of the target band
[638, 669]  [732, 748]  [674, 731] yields 0.05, 6.67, 6.47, 6.56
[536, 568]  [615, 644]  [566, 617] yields -0.04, 5.08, 5.99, 5.54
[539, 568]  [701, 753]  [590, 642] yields -0.07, 5.08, 6.44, 5.57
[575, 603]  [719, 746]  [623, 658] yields -0.07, 5.79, 6.5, 6.04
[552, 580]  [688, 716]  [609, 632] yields 0.01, 5.36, 6.44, 5.8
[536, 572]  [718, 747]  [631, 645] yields -0.12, 5.11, 6.49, 5.76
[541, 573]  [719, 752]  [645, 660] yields -0.17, 5.16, 6.42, 5.83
